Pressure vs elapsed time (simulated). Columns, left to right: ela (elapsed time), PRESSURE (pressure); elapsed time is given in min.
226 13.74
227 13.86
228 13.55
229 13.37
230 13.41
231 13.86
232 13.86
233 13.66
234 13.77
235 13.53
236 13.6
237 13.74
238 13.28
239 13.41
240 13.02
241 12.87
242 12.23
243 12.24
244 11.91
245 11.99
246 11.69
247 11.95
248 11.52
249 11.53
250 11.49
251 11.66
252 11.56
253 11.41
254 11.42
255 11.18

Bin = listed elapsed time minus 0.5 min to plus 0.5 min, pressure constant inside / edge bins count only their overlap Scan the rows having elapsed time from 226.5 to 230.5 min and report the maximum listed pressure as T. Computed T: 13.86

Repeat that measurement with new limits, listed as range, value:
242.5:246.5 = 12.24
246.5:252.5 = 11.95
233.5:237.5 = 13.77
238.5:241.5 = 13.41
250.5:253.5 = 11.66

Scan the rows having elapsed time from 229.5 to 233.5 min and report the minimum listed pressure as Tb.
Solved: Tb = 13.41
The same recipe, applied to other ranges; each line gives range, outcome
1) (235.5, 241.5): 12.87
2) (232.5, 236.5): 13.53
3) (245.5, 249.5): 11.52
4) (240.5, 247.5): 11.69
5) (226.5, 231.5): 13.37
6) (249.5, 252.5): 11.49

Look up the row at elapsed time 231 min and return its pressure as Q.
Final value 13.86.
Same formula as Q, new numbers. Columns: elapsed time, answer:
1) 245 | 11.99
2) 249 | 11.53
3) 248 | 11.52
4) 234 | 13.77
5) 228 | 13.55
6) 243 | 12.24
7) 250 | 11.49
